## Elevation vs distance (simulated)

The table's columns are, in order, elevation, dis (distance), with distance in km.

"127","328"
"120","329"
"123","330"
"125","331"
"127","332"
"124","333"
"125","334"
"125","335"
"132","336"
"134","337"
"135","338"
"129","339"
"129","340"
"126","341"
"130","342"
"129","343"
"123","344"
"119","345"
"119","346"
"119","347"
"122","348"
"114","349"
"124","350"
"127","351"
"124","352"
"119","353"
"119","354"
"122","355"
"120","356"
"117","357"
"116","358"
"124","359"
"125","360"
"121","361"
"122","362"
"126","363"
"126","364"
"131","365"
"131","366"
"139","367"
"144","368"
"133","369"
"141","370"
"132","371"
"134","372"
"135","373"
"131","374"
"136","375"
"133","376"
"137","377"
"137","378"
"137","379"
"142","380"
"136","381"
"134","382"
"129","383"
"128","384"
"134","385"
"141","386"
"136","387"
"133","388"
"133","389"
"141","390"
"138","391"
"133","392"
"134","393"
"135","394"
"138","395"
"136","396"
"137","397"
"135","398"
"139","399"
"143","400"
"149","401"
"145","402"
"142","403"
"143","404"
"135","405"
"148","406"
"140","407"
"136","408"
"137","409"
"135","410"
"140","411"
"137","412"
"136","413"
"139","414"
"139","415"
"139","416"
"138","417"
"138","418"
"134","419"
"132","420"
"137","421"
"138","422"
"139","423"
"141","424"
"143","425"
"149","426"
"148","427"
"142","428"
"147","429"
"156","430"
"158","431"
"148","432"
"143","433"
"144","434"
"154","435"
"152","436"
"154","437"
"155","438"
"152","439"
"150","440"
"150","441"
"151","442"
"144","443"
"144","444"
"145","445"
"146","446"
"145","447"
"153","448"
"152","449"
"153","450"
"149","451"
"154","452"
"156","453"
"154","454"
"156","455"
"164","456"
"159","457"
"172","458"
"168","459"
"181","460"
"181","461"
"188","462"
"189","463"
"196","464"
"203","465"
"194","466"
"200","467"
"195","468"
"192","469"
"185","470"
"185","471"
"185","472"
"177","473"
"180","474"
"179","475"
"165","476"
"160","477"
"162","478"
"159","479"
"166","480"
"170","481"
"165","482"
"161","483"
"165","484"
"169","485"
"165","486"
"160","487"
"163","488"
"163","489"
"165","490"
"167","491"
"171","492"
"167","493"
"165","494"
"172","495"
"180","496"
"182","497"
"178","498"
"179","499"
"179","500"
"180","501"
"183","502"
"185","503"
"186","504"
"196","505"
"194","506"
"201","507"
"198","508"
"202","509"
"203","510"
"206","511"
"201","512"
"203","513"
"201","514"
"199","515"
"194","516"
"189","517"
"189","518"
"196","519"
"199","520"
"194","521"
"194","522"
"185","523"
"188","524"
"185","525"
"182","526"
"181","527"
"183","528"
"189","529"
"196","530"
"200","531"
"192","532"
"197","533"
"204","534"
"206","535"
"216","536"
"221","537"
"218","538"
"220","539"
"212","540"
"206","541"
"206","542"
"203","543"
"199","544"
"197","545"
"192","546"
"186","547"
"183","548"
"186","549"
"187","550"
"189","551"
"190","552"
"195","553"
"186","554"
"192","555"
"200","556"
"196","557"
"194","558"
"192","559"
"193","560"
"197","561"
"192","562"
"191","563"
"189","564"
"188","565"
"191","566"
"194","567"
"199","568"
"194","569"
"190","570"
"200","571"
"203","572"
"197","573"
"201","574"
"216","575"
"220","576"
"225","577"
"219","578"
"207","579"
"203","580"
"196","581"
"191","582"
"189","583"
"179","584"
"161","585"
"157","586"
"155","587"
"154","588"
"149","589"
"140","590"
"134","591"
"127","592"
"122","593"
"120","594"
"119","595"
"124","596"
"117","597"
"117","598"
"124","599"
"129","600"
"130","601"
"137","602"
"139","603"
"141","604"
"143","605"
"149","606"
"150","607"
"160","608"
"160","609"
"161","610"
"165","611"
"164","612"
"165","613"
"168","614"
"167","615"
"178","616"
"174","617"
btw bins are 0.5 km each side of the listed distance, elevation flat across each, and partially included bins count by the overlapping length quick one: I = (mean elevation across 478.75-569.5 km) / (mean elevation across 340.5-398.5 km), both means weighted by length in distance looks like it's 1.45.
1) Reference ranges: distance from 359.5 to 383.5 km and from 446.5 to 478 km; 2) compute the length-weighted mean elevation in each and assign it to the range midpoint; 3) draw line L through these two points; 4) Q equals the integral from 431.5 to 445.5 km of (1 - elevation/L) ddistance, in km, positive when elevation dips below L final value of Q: 1.2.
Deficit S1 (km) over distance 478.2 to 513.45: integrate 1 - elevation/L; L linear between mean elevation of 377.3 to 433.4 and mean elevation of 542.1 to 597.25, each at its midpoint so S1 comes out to -3.3 km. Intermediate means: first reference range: 139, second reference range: 182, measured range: 178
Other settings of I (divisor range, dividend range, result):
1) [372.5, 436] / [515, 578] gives 1.41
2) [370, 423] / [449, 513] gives 1.29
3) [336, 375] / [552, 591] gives 1.50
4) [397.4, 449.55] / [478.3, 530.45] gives 1.27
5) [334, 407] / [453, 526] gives 1.38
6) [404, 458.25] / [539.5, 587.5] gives 1.33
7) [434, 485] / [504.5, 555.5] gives 1.18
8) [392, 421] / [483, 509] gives 1.28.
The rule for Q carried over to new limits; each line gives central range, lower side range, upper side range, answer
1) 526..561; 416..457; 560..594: -4.5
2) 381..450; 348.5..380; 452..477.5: 5.3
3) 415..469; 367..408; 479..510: 0.4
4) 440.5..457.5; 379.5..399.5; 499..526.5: 1.2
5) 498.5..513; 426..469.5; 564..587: -1.3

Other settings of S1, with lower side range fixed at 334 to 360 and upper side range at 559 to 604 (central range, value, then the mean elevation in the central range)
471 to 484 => -1.7 km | 170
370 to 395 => -0.8 km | 135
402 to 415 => -0.3 km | 139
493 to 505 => -1.9 km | 179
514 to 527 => -2.7 km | 191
